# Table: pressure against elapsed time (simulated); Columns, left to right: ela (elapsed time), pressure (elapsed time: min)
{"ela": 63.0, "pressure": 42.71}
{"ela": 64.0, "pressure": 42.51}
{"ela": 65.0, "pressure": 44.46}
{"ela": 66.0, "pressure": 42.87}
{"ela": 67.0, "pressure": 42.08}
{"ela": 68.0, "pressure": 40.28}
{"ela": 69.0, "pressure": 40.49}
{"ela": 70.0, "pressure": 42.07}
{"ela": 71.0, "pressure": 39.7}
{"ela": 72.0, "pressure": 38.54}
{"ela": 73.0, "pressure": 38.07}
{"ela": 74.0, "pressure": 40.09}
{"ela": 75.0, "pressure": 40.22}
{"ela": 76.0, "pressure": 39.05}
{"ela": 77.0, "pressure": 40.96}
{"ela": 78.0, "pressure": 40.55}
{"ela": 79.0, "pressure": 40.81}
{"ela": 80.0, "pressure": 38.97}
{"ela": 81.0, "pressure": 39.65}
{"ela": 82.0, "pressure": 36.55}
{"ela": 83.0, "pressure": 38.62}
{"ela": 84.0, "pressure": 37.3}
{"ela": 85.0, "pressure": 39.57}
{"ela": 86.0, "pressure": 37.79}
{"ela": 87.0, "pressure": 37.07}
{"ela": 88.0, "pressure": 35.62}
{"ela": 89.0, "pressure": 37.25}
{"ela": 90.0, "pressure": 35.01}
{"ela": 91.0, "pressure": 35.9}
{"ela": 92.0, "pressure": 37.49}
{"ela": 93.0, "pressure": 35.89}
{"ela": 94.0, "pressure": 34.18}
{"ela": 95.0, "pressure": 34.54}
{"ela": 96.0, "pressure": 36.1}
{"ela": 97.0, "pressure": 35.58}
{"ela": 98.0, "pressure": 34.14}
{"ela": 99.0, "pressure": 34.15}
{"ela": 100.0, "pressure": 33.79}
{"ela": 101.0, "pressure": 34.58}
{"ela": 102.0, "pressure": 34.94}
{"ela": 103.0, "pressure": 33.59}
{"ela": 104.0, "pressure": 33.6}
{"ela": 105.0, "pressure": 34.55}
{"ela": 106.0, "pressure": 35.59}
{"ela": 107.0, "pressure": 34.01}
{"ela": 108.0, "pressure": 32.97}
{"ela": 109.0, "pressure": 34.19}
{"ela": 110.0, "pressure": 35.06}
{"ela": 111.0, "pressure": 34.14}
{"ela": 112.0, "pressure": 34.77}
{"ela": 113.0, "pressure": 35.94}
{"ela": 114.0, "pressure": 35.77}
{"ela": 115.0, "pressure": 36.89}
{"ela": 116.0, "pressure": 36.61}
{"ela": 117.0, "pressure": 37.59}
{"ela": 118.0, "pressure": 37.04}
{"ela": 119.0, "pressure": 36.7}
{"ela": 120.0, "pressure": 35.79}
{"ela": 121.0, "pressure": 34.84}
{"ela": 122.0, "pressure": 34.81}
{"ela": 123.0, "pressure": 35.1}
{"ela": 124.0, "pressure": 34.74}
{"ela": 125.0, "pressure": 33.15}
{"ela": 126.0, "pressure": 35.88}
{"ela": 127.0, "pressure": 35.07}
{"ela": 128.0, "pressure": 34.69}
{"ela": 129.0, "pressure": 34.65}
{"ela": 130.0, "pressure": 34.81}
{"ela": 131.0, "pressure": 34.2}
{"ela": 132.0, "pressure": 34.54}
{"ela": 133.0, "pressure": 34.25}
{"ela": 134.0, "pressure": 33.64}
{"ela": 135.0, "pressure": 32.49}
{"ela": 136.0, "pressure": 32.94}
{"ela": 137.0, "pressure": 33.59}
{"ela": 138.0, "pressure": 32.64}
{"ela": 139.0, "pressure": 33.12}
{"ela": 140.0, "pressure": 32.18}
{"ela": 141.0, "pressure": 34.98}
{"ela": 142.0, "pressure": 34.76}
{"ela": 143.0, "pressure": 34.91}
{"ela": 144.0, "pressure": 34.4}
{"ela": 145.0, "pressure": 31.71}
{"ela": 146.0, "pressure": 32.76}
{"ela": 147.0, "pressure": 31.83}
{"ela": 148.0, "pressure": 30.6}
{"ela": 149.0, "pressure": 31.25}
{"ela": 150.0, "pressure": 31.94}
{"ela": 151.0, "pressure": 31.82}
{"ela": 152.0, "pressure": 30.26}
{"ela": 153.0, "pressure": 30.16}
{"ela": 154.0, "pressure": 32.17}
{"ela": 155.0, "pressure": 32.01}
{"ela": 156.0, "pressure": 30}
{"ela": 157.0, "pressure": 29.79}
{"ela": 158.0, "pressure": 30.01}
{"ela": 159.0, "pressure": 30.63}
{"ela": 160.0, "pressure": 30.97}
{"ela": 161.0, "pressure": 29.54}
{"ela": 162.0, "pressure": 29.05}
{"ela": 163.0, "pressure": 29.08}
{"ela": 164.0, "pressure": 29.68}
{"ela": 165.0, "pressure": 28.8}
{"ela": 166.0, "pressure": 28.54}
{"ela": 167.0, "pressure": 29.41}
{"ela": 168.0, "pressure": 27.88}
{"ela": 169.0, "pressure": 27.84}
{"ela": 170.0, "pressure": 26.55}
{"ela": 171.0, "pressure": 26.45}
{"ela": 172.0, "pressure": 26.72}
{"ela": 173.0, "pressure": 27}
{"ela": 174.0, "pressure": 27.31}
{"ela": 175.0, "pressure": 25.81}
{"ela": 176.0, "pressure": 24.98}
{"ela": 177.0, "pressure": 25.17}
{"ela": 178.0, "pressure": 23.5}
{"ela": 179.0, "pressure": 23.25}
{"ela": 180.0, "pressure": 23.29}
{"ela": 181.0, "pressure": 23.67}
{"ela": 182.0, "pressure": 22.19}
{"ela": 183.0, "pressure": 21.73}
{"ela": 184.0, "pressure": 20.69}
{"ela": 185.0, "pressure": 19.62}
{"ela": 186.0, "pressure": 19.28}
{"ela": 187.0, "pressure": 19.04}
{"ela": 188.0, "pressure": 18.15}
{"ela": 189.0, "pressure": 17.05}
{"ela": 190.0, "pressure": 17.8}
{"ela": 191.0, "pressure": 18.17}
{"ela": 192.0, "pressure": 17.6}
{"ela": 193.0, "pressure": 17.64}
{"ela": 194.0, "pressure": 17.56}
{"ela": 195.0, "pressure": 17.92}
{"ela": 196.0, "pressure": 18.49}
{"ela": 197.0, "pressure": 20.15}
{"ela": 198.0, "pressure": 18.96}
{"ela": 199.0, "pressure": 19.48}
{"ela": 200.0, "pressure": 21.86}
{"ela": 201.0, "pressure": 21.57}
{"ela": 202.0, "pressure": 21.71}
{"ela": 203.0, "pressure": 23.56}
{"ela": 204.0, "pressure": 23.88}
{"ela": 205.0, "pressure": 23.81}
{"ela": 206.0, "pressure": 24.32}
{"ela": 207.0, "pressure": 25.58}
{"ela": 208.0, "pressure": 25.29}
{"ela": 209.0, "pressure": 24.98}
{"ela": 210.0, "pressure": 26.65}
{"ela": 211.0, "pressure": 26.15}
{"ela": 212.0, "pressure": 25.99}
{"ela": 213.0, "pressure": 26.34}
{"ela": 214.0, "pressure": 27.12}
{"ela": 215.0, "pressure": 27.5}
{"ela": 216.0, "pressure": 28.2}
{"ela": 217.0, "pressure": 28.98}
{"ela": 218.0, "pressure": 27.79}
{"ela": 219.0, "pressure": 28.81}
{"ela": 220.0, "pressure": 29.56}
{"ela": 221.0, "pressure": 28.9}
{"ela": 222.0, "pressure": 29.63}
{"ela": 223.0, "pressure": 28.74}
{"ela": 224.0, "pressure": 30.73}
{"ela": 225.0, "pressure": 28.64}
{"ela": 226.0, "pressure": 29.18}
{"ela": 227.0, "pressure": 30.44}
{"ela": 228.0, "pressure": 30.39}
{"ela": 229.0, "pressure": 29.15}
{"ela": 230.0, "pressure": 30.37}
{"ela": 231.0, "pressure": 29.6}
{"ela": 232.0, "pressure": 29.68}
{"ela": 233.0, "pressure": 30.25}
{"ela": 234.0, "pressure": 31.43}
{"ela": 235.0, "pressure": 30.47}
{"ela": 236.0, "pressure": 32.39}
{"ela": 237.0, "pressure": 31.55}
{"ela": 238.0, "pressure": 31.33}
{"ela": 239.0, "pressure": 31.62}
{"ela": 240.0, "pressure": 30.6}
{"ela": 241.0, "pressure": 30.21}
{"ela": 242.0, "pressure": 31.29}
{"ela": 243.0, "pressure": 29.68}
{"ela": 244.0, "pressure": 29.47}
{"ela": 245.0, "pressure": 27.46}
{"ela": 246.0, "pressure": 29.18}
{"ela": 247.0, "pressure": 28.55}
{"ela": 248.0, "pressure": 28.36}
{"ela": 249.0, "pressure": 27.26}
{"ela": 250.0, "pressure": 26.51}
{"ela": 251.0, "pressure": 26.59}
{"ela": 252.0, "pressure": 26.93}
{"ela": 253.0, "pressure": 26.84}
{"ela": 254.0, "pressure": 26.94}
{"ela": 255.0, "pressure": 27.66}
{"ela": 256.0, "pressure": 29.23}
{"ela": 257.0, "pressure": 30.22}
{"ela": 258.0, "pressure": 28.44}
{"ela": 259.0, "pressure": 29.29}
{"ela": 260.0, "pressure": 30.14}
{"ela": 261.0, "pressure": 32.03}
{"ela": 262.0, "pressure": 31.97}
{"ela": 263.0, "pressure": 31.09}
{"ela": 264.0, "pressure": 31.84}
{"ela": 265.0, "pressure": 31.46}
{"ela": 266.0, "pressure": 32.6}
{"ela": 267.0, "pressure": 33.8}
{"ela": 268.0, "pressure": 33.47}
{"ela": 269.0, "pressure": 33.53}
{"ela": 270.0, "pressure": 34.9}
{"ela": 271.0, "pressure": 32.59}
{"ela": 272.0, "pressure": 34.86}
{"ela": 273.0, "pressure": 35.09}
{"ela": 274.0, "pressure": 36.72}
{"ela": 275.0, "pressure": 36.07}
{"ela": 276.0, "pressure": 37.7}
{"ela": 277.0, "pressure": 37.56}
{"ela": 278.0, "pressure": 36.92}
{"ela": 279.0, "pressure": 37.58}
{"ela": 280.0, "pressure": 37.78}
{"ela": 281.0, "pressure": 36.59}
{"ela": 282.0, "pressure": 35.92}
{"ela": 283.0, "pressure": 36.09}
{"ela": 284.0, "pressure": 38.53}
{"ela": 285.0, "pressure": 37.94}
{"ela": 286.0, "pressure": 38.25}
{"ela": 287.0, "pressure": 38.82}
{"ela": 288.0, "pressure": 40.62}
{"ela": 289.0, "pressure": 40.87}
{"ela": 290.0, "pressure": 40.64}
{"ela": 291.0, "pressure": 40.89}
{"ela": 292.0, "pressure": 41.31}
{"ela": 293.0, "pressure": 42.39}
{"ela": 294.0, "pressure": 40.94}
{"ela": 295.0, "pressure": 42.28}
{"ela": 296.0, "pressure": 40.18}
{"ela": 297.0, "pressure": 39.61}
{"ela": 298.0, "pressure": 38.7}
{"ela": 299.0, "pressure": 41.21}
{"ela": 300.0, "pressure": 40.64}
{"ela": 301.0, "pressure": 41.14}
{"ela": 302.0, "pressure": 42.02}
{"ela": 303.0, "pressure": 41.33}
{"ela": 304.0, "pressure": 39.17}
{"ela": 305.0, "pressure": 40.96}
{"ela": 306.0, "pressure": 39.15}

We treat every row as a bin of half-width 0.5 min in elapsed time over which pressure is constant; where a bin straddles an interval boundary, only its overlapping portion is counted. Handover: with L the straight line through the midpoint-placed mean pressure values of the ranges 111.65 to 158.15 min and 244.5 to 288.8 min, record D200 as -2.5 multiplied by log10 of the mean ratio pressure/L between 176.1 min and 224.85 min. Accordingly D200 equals 0.38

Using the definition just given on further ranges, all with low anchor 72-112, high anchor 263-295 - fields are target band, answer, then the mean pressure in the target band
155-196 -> 0.44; 24.5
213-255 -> 0.25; 29.2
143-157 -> 0.16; 31.7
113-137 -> 0.05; 35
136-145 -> 0.09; 33.7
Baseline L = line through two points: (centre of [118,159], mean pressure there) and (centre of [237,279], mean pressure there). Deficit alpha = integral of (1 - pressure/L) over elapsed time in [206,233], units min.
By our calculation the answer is 3.1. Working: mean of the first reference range 33.2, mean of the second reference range 31.3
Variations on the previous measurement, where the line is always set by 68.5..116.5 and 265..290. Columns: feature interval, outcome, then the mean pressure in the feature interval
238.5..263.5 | 5.1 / 29.1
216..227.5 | 2.3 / 29.2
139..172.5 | 5.5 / 30.6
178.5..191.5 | 5.8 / 20.3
